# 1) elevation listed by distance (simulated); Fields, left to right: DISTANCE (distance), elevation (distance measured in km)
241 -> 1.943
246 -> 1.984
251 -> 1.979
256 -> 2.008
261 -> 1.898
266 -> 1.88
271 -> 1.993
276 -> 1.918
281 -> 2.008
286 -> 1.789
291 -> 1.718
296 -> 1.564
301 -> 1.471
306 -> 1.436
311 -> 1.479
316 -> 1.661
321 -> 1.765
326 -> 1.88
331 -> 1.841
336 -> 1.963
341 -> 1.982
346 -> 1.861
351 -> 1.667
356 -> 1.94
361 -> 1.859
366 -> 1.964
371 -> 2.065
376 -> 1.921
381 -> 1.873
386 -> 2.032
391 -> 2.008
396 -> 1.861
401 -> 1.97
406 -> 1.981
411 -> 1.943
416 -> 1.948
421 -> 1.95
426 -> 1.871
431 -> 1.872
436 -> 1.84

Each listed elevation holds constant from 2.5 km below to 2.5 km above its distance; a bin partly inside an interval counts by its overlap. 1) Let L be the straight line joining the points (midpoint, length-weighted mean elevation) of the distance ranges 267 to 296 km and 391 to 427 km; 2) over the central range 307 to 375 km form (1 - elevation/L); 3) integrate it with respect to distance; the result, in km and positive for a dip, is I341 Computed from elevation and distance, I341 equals 2.3 km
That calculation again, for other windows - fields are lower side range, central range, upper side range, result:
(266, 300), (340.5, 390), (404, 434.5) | -0.89 km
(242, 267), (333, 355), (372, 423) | 0.90 km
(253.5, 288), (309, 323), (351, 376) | 2.12 km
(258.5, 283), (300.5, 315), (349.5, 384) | 3.35 km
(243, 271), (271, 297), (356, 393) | 1.64 km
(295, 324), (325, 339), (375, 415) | -1.94 km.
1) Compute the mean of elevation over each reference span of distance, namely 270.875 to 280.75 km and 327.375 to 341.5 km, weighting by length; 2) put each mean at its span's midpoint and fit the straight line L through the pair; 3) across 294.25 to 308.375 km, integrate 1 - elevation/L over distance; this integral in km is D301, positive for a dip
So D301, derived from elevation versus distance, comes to 3.3 km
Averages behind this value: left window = 1.96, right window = 1.92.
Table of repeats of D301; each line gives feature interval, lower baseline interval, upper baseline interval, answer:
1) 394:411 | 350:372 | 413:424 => -0.1 km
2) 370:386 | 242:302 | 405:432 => -0.4 km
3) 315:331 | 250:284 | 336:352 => 0.9 km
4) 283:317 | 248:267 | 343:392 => 6.0 km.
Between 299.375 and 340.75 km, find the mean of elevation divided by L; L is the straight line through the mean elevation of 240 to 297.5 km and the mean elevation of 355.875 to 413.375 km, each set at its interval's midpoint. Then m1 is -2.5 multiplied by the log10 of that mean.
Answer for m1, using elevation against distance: 0.128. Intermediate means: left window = 1.89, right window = 1.95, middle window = 1.71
